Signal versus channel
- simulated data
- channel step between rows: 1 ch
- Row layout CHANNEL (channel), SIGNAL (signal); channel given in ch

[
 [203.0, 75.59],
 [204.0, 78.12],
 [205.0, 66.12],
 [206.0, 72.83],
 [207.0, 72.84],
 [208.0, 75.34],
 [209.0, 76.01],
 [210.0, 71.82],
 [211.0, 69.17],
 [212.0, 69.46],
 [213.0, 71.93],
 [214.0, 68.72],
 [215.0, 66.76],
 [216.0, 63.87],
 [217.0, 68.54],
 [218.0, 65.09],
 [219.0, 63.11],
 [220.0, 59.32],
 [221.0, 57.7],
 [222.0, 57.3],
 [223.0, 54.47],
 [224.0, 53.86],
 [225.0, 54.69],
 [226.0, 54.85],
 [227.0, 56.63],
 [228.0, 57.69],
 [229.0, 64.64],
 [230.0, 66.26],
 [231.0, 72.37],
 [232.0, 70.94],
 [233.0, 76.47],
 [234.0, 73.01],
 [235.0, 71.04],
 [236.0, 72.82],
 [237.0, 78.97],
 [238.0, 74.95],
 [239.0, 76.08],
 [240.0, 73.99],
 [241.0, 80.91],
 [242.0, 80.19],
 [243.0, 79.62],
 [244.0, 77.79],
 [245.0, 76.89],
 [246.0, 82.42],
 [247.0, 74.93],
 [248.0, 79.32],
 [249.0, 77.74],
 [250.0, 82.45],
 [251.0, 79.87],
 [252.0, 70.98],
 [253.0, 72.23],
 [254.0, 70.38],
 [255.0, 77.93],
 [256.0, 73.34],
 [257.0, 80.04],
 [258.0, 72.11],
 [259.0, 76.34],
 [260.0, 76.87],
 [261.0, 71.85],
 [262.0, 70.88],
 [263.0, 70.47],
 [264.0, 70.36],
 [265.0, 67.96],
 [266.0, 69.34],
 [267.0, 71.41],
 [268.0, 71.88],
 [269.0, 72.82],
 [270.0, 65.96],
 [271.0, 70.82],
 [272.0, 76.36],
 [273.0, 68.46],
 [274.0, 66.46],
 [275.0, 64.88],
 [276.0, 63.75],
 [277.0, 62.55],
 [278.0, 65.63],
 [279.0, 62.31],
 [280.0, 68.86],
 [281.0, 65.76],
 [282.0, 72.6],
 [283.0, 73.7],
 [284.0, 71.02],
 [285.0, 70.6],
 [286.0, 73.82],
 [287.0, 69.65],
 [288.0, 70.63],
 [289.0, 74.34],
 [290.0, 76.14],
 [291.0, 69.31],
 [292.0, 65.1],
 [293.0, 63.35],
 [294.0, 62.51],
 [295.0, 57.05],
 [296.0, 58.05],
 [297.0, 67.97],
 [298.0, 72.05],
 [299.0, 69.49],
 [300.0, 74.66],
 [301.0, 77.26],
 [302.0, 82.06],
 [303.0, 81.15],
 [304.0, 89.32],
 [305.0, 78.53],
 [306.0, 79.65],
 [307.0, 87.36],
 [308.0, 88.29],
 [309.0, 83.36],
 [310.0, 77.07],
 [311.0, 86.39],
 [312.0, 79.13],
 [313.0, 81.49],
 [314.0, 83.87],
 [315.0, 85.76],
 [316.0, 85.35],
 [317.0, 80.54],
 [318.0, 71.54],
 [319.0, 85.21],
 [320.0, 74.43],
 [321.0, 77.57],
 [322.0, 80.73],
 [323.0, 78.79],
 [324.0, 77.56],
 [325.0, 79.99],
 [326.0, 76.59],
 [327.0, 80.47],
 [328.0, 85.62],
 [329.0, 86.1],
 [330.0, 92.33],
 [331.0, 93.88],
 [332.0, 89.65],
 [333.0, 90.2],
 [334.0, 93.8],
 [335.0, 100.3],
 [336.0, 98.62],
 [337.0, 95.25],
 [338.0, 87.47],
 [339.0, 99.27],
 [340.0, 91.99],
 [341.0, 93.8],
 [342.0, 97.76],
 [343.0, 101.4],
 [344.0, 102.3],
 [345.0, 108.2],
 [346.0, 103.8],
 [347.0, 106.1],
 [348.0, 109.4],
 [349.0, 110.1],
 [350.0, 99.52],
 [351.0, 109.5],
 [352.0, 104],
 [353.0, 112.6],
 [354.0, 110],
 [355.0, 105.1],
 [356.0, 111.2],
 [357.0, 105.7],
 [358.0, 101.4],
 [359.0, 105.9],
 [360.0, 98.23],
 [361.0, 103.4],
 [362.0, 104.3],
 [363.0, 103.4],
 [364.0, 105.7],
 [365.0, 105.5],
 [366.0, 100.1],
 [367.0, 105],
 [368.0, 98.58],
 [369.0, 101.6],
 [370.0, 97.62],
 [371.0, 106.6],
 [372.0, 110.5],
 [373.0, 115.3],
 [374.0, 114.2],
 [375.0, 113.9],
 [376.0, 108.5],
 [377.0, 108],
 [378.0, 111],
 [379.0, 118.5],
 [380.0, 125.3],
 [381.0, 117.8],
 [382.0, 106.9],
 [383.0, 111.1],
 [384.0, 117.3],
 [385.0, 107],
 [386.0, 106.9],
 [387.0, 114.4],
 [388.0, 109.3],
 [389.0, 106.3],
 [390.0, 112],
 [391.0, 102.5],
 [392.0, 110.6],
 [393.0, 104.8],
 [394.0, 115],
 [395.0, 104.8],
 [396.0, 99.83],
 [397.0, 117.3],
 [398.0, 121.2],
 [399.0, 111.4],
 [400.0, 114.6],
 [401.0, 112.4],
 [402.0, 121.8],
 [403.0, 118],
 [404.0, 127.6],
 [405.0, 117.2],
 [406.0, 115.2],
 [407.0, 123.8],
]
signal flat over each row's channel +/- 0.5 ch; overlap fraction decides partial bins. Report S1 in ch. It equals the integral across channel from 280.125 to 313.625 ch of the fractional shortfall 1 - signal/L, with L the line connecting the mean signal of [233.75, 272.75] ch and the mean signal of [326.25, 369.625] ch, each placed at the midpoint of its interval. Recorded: 4.8 ch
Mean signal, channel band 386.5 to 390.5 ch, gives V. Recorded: 110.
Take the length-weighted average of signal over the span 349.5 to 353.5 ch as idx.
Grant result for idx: 106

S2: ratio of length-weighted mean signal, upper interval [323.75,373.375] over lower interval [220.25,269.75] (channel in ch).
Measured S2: 1.4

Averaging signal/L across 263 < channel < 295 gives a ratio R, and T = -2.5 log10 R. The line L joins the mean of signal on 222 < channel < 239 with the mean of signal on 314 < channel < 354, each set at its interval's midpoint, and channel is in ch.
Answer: 0.14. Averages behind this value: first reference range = 65.9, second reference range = 92.4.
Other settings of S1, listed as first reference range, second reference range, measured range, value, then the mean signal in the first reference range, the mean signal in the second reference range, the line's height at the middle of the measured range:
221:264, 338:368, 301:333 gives 3.6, 71.6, 104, 93.2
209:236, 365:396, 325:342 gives 0.9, 65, 109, 96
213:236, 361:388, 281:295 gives 2.2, 63.9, 109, 83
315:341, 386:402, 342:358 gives -2.0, 86.3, 111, 94.4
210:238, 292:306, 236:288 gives -3.2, 65.5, 71.8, 68.7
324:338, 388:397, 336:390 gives -4.1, 89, 108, 98.7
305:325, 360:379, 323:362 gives -1.5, 81.2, 106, 93.9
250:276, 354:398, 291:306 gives 2.2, 72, 108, 83.4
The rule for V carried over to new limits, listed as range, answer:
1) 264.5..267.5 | 69.6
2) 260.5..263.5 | 71.1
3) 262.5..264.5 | 70.4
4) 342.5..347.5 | 104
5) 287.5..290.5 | 73.7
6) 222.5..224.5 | 54.2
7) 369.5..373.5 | 108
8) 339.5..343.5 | 96.2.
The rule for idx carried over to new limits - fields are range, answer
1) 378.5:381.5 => 121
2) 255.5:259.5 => 75.5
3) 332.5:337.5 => 95.6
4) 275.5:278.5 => 64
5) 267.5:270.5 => 70.2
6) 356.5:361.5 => 103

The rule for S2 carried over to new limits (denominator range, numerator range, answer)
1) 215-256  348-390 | 1.54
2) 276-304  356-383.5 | 1.54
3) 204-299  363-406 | 1.58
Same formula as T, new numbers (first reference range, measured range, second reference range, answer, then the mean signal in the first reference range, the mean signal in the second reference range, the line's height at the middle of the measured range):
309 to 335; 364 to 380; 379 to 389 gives -0.01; 83.3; 113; 107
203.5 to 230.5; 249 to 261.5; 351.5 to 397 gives 0.00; 65.1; 108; 75.5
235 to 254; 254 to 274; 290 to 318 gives 0.07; 77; 76.4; 76.8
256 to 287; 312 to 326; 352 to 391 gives 0.11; 70.2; 108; 88.3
